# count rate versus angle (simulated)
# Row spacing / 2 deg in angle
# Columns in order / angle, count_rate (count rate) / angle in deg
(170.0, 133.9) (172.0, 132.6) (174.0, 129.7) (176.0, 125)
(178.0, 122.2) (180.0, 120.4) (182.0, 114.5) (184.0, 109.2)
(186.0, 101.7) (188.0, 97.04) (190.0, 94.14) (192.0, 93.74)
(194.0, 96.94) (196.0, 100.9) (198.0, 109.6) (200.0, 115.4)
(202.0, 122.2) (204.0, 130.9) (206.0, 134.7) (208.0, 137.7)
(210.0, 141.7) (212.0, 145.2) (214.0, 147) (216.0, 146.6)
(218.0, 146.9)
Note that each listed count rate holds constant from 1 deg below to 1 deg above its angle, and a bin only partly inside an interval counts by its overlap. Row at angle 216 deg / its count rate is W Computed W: 146.6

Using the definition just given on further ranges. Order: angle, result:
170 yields 133.9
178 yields 122.2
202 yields 122.2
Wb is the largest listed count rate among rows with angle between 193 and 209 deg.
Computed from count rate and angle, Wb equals 137.7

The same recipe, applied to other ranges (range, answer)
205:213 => 145.2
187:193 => 97.04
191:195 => 96.94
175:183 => 125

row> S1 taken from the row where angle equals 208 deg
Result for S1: 137.7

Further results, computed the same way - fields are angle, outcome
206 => 134.7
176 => 125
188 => 97.04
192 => 93.74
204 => 130.9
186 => 101.7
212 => 145.2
